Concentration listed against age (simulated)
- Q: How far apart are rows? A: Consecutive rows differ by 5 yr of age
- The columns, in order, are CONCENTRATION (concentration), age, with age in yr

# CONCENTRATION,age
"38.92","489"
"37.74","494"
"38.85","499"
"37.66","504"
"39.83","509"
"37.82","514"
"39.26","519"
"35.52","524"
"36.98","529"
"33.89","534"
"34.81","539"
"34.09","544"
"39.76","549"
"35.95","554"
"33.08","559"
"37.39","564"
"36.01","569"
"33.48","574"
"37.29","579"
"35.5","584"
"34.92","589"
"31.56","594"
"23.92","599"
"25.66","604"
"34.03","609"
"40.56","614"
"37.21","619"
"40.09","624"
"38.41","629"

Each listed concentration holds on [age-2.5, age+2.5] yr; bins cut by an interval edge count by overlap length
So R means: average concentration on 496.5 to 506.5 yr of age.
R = 38.3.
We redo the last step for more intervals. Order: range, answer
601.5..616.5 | 33.4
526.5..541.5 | 35.2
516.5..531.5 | 37.3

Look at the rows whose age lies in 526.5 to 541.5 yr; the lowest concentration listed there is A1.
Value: 33.89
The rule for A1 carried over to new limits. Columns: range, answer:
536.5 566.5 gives 33.08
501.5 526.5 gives 35.52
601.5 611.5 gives 25.66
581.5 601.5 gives 23.92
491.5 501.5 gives 37.74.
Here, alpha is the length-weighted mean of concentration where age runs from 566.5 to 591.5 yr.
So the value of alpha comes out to 35.4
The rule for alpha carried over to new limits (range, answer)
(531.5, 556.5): 35.7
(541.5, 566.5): 36.1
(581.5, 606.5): 30.3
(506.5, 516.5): 38.8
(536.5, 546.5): 34.5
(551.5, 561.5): 34.5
